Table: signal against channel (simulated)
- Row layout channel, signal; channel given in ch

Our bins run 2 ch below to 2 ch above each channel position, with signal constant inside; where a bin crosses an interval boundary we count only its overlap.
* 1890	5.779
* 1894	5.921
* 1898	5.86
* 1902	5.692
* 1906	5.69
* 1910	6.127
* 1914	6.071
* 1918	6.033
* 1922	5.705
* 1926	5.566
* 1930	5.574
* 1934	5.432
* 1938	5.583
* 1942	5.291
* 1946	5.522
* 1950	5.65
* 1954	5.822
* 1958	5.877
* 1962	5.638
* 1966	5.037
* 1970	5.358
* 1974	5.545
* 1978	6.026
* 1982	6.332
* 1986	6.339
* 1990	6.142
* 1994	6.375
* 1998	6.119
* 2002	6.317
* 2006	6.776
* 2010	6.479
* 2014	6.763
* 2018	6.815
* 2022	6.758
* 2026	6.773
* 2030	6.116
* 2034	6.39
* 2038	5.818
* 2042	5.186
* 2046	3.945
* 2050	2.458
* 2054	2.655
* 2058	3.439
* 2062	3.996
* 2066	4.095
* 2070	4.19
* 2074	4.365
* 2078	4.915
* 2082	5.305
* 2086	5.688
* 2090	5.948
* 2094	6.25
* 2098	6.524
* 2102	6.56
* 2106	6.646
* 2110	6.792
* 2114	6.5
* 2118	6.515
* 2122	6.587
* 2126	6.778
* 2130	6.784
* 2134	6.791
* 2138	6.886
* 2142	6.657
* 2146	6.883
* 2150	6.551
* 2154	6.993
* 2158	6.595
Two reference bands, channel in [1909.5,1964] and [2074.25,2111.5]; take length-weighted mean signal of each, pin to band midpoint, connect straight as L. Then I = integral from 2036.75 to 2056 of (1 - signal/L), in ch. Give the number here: 6.4 ch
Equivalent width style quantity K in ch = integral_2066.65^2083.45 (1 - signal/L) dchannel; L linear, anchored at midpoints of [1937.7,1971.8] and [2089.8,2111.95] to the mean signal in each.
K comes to 4.5 ch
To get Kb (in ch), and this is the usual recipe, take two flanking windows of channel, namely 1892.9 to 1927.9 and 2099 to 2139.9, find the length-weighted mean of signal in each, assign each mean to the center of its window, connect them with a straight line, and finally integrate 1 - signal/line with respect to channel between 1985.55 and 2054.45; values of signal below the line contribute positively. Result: 4.7 ch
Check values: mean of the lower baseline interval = 5.85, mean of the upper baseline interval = 6.68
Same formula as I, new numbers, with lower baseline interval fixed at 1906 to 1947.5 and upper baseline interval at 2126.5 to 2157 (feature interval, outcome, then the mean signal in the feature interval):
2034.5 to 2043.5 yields 0.85 ch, 5.67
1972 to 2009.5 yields -1.31 ch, 6.23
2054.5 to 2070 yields 6.34 ch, 3.77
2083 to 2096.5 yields 1.22 ch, 5.93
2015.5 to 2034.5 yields -1.22 ch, 6.59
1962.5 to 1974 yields 1.15 ch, 5.32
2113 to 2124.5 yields 0.21 ch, 6.55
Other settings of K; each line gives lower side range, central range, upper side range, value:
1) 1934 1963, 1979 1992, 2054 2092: -2.3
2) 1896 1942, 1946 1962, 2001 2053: 0.1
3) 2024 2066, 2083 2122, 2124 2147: -2.3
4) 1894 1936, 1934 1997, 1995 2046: 2.6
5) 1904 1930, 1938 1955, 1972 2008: 1.2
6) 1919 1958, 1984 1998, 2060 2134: -1.4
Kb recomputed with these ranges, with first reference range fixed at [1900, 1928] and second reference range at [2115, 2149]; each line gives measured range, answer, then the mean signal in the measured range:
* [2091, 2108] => 0.3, 6.46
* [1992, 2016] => -1.0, 6.47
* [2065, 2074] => 3.2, 4.2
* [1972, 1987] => 0.2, 6.04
